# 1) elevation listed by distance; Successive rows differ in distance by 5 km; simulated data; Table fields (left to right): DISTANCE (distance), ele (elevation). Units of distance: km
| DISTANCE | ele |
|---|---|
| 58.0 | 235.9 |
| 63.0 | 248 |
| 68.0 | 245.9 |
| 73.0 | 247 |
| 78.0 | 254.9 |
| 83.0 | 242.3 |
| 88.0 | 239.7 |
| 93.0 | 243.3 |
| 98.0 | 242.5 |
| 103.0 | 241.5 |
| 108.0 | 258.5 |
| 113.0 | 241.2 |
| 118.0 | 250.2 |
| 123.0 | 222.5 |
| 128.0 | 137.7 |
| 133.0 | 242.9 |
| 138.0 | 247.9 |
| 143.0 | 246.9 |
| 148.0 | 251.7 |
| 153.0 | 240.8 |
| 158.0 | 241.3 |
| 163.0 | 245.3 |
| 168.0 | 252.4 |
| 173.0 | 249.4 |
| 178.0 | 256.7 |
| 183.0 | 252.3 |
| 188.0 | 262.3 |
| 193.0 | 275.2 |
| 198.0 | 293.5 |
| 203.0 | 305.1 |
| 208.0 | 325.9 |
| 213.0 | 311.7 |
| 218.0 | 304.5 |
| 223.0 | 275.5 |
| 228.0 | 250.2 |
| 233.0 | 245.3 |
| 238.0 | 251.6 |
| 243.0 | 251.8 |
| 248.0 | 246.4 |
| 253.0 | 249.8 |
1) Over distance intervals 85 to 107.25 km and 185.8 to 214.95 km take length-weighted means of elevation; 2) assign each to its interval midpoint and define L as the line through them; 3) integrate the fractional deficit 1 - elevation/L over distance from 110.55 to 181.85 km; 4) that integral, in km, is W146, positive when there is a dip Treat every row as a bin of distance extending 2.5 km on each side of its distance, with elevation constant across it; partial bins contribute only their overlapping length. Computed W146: 8.10 km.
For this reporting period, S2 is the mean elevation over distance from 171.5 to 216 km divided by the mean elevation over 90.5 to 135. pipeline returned 1.22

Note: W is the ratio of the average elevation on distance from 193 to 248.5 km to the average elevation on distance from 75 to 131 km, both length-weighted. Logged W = 1.19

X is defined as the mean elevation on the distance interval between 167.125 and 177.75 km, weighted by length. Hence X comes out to 252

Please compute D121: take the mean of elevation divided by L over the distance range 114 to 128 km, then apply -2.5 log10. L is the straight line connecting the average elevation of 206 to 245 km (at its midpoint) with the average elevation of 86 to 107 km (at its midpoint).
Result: 0.14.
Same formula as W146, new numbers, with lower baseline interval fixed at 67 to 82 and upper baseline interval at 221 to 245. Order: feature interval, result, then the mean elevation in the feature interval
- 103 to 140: 3.14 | 229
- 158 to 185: 0.22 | 250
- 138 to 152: 0.18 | 248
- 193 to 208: -2.74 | 300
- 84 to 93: 0.30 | 241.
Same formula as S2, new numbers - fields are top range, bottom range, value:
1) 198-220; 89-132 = 1.34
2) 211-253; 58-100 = 1.08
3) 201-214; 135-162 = 1.28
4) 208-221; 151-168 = 1.27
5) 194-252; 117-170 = 1.19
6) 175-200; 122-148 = 1.20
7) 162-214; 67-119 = 1.12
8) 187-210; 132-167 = 1.20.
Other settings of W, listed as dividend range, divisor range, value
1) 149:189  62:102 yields 1.02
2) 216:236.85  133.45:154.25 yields 1.08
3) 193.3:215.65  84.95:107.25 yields 1.26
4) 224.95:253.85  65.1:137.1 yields 1.05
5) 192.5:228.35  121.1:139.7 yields 1.40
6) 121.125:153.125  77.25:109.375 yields 0.92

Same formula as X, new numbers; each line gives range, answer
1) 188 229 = 292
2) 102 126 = 241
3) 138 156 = 247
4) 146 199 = 255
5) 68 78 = 249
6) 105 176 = 238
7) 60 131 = 237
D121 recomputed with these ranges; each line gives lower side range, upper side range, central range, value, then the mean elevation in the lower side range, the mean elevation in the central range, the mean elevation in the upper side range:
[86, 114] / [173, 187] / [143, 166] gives 0.027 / 245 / 245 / 254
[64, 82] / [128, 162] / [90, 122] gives -0.007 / 249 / 245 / 237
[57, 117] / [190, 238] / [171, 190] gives 0.081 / 245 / 255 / 285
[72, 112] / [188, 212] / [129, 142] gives 0.146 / 246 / 233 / 297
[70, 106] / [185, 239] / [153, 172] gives 0.091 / 245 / 246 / 282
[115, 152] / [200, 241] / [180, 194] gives 0.004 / 229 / 262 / 283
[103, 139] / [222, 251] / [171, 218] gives -0.161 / 229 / 283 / 252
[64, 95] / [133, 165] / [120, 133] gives 0.251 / 246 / 195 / 245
